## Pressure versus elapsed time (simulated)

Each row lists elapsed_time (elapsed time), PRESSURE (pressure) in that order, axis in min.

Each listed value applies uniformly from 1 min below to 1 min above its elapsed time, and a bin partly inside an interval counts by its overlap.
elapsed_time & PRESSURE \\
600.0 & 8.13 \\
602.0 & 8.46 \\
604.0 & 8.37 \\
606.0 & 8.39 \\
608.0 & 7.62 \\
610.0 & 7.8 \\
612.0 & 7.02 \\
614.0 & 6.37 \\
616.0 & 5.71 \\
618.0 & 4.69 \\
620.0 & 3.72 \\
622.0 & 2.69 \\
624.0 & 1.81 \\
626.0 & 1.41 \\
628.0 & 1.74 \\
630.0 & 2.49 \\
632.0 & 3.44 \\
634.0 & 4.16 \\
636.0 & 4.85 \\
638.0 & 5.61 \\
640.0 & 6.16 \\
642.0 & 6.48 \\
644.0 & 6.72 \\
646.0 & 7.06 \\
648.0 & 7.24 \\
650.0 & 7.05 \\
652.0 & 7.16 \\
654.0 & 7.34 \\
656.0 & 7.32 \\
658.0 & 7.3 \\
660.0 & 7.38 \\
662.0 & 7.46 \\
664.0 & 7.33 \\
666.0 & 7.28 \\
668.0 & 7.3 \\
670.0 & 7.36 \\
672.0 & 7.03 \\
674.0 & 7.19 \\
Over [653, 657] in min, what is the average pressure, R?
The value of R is 7.33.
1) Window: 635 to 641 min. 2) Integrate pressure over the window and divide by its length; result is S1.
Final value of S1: 5.54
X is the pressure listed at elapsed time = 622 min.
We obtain 2.69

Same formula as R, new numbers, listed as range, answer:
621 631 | 2.03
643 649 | 7.01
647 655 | 7.2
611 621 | 5.5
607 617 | 6.9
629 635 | 3.36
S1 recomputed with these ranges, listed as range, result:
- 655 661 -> 7.33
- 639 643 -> 6.32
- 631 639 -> 4.52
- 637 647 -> 6.41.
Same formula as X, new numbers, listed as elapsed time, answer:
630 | 2.49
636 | 4.85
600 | 8.13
